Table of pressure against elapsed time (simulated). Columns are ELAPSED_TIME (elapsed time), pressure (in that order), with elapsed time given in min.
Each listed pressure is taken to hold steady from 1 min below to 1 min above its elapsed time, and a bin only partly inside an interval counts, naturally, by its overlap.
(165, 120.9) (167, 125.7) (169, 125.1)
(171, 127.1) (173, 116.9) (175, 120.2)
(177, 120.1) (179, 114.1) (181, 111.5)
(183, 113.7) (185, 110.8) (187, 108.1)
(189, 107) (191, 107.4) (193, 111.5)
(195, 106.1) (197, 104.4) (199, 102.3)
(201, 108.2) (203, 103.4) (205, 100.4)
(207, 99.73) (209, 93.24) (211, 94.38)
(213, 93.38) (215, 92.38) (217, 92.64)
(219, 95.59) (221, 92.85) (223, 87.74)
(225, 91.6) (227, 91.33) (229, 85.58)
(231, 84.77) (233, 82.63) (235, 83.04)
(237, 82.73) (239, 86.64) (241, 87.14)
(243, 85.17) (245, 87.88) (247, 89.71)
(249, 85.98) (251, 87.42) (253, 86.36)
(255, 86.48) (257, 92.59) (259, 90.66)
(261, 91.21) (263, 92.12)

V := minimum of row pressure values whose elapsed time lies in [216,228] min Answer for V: 87.74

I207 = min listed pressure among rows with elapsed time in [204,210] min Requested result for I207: 93.24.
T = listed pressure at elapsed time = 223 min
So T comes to 87.74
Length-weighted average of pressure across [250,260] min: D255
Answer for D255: 88.7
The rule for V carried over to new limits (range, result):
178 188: 108.1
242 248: 85.17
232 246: 82.63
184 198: 104.4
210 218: 92.38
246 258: 85.98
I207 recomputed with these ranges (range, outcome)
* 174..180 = 114.1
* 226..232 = 84.77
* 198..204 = 102.3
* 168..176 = 116.9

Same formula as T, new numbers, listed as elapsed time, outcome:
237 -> 82.73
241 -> 87.14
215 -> 92.38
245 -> 87.88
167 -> 125.7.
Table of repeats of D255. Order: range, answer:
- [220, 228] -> 90.9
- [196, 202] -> 105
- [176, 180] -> 117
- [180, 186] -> 112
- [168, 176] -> 122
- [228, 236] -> 84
